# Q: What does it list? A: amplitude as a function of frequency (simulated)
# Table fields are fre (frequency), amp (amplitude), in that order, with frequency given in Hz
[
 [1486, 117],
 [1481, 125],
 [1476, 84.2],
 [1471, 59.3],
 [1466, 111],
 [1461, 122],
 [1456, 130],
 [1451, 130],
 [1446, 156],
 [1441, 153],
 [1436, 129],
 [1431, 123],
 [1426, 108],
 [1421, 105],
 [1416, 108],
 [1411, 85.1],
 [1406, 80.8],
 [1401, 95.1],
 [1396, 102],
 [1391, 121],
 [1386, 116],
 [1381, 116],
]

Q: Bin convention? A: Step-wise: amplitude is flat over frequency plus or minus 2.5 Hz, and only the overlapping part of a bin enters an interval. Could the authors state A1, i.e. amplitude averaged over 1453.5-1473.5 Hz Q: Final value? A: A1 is 106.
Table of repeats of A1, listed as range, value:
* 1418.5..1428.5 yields 106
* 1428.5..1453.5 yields 138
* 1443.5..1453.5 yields 143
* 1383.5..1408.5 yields 103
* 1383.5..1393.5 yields 118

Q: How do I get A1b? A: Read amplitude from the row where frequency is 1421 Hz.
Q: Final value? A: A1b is 105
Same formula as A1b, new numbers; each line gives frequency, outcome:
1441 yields 153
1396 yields 102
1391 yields 121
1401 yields 95.1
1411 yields 85.1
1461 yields 122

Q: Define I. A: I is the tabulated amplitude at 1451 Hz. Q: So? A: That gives 130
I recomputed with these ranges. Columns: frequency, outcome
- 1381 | 116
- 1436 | 129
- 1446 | 156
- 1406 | 80.8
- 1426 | 108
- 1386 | 116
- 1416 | 108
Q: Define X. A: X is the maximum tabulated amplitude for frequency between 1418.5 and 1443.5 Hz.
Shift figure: 153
